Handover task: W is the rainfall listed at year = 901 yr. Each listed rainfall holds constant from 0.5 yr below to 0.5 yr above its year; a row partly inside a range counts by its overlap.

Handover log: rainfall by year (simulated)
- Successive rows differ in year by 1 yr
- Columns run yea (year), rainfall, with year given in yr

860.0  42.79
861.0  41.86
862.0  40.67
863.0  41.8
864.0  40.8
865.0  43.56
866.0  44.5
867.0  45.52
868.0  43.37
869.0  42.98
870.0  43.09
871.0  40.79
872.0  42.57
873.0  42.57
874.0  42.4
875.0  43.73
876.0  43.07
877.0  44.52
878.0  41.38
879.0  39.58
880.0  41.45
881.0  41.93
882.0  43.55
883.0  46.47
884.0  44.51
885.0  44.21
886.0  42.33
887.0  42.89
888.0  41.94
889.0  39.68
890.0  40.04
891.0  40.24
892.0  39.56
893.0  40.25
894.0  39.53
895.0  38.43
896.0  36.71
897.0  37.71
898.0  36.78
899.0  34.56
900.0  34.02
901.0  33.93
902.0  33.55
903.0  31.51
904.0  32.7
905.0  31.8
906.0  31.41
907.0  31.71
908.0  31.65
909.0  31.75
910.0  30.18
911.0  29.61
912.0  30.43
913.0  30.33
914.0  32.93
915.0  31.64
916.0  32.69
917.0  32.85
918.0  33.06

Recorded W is 33.93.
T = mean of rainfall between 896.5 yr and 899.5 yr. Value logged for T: 36.4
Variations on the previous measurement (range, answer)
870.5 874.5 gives 42.1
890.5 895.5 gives 39.6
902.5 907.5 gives 31.8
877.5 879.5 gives 40.5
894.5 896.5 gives 37.6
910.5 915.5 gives 31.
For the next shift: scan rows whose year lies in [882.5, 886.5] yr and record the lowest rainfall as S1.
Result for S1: 42.33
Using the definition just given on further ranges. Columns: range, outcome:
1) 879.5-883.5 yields 41.45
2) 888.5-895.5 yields 38.43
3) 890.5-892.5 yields 39.56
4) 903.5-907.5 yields 31.41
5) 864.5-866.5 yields 43.56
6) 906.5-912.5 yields 29.61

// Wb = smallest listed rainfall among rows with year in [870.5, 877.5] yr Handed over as 40.79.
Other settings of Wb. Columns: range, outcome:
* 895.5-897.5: 36.71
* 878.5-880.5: 39.58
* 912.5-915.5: 30.33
